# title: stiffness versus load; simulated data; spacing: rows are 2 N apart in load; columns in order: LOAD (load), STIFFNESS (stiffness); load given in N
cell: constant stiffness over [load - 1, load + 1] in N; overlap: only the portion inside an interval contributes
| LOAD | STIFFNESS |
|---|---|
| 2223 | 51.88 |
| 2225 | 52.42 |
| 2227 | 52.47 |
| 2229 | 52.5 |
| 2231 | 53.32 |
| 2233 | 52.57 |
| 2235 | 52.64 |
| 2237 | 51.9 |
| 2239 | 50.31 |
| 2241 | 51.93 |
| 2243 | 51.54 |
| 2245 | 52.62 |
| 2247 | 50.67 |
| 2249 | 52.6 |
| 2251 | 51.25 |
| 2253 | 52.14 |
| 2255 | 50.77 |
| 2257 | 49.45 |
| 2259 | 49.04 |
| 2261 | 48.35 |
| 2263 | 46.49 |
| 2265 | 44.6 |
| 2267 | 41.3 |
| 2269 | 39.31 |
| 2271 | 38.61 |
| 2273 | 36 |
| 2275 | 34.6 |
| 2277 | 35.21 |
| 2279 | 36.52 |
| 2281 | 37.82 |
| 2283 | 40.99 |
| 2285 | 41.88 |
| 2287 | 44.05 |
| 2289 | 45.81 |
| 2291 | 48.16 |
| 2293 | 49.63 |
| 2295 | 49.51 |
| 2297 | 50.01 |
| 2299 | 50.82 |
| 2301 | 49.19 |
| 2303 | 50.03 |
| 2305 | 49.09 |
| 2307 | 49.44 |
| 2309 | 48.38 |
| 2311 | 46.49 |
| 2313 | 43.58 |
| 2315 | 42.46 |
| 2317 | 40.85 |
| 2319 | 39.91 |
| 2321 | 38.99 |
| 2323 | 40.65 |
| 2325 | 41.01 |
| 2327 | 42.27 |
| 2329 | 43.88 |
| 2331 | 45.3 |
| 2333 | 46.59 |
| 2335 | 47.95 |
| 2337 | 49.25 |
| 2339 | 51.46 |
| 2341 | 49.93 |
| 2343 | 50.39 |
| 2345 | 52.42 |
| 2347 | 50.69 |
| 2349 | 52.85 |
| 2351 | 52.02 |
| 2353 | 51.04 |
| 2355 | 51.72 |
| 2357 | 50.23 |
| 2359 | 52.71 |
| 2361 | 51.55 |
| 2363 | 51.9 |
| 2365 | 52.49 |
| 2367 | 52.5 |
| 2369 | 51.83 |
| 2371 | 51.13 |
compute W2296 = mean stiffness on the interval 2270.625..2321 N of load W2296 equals 43.9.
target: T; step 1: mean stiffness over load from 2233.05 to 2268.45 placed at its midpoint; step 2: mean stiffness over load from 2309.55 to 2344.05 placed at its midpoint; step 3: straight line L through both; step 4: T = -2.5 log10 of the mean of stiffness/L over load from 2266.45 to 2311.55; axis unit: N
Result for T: 0.07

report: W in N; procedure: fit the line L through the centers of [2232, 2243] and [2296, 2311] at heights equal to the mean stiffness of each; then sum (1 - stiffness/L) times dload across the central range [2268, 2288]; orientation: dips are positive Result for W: 4.7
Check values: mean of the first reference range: 51.8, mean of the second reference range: 49.4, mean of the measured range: 38.5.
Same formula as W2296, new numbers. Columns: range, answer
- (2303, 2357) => 47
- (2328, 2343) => 47.9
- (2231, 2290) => 46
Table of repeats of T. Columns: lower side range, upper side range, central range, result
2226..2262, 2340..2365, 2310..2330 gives 0.22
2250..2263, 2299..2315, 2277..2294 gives 0.14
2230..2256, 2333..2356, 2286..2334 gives 0.12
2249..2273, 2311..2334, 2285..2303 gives -0.09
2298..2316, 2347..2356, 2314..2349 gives 0.10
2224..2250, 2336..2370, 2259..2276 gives 0.24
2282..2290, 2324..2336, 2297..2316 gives -0.10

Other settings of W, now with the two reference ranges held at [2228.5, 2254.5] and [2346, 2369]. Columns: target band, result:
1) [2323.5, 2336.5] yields 1.8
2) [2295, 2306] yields 0.4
